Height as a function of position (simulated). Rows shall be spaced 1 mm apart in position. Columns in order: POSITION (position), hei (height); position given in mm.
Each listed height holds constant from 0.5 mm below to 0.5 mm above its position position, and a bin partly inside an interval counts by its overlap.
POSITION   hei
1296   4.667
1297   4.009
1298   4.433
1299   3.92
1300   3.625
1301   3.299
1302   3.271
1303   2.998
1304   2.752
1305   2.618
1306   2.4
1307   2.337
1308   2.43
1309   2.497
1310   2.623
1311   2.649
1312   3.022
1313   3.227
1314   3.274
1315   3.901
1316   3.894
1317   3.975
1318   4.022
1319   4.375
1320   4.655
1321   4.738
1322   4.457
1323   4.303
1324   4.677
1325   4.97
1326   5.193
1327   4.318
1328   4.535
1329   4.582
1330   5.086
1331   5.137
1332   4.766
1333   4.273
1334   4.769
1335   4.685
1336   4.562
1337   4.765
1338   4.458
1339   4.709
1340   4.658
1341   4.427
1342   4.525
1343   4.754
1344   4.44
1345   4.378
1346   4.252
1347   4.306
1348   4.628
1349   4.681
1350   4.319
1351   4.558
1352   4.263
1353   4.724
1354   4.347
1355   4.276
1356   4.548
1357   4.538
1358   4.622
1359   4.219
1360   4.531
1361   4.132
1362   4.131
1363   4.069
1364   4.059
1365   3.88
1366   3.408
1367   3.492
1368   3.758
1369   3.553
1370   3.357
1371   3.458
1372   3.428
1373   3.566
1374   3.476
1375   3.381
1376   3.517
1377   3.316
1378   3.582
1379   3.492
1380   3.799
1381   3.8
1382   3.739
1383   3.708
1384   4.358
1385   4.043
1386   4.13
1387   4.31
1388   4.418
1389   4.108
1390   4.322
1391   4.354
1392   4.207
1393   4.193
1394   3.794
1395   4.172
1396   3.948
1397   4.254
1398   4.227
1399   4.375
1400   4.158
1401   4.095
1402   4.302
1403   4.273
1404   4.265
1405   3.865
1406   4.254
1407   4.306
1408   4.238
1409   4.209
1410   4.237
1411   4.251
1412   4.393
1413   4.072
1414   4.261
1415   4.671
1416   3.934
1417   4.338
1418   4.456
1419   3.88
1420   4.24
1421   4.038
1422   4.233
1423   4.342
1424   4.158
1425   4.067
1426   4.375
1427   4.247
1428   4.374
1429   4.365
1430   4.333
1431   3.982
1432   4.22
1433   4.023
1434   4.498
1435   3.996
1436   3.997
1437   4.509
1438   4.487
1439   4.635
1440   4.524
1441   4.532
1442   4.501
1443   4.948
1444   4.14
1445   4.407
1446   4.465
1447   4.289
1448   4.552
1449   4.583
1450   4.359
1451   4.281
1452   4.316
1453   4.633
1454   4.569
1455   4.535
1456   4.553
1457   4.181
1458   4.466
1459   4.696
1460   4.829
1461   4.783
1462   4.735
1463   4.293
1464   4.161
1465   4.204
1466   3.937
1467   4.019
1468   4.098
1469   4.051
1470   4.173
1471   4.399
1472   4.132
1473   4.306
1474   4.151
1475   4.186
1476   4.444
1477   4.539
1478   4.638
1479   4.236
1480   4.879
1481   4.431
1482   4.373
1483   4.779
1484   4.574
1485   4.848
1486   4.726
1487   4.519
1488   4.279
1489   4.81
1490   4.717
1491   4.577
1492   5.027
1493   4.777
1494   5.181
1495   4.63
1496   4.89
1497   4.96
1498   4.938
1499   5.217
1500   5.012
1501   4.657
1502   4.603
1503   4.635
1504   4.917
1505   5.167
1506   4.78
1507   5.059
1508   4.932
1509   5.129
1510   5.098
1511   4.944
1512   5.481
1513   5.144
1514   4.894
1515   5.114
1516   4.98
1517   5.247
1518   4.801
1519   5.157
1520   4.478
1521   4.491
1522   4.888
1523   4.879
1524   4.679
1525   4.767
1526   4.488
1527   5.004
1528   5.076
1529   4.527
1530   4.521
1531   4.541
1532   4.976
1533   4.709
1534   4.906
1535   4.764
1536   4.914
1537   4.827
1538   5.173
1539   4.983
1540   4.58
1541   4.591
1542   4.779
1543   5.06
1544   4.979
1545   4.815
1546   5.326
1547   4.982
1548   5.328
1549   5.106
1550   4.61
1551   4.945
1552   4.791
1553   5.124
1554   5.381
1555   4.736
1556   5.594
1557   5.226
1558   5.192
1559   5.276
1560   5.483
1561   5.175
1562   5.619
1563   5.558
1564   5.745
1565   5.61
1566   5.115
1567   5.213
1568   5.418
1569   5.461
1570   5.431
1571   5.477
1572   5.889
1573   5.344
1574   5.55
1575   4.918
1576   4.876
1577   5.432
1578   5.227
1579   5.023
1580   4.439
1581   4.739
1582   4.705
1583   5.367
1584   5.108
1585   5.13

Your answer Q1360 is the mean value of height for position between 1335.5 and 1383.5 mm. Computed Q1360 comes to 4.1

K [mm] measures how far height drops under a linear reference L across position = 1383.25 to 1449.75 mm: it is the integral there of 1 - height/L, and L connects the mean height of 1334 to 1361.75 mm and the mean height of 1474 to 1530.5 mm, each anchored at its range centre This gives 5.2 mm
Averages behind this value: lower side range 4.49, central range 4.27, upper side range 4.79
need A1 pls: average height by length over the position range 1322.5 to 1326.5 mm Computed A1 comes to 4.79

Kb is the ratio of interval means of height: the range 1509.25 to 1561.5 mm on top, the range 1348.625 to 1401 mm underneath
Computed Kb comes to 1.23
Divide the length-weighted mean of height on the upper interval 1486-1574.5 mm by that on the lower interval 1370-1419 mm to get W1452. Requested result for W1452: 1.24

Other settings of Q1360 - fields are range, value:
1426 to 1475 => 4.36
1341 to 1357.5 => 4.47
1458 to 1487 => 4.42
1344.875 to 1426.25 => 4.1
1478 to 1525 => 4.83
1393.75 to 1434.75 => 4.21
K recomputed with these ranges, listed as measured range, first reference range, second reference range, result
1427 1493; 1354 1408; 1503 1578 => 1.3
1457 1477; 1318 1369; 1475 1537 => 1.7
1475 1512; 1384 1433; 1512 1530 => -0.5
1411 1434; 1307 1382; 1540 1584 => 1.3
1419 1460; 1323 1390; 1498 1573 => 2.1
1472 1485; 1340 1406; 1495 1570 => 0.6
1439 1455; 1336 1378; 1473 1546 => 0.2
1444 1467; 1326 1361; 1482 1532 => 1.6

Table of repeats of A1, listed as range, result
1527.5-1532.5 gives 4.73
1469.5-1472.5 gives 4.23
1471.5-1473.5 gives 4.22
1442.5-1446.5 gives 4.49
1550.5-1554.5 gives 5.06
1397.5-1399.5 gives 4.3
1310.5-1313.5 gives 2.97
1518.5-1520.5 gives 4.82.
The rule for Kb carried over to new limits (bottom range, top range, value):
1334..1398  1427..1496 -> 1.08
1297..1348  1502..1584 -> 1.25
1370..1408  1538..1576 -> 1.31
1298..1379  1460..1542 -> 1.18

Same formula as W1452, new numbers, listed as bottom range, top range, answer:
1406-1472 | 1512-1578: 1.17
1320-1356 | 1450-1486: 0.96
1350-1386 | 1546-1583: 1.33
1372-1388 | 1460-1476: 1.14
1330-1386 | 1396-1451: 1.03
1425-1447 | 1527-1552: 1.12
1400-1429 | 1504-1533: 1.16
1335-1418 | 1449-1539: 1.13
